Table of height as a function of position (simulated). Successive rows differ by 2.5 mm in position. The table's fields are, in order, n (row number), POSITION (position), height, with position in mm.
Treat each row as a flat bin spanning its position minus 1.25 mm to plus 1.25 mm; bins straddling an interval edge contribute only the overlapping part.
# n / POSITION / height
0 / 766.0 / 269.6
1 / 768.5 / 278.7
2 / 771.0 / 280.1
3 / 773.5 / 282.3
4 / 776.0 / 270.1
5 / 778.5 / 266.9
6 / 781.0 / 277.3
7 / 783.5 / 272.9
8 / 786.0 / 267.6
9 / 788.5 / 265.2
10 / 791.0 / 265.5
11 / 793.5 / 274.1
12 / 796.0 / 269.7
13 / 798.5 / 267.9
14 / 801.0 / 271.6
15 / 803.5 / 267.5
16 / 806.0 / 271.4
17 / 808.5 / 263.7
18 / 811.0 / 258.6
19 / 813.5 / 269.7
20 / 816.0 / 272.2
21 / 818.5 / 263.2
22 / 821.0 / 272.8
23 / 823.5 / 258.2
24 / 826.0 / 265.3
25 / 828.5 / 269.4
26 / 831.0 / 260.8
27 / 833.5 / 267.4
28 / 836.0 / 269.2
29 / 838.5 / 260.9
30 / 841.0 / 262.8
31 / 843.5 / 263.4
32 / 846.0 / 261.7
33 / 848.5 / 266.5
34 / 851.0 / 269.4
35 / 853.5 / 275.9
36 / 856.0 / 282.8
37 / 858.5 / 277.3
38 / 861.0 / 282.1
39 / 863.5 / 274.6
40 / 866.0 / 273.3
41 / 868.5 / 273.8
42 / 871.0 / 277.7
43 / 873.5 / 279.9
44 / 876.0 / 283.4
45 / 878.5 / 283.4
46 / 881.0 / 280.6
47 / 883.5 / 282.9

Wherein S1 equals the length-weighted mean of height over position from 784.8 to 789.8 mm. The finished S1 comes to 266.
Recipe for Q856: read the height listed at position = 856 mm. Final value 282.8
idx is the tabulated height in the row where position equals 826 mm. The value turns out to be 265.3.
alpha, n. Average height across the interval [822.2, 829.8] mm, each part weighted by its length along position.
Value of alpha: 264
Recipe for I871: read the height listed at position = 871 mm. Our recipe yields 277.7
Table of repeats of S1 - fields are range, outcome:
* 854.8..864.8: 279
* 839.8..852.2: 265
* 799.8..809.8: 268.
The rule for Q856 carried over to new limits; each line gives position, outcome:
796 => 269.7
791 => 265.5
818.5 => 263.2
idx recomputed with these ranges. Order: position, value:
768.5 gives 278.7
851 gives 269.4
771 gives 280.1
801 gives 271.6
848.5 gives 266.5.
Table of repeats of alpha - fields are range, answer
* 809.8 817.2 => 267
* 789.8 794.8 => 270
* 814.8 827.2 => 266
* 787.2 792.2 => 265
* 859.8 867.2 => 277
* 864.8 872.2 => 275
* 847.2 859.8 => 274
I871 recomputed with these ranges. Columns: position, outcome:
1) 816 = 272.2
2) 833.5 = 267.4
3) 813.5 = 269.7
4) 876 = 283.4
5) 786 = 267.6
